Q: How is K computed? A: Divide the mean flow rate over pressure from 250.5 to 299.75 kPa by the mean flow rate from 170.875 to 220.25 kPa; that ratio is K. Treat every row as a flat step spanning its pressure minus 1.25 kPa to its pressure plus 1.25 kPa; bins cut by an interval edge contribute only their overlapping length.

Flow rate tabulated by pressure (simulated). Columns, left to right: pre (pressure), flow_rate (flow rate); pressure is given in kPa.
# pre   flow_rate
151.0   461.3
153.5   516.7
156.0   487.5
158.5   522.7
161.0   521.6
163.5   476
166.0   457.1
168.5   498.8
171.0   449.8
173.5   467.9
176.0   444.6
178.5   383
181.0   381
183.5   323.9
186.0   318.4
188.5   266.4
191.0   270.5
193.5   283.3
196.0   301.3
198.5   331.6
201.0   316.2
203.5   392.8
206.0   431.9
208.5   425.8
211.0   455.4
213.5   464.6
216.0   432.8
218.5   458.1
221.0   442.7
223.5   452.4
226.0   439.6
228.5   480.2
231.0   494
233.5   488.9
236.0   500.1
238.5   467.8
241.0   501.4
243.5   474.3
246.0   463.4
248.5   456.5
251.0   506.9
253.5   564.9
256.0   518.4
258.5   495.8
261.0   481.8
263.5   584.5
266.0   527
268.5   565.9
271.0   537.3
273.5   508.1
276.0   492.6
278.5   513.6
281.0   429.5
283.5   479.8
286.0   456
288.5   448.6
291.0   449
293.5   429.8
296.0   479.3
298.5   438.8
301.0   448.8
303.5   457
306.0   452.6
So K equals 1.3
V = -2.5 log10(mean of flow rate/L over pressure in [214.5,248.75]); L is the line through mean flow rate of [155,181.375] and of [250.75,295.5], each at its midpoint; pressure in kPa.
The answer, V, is 0.04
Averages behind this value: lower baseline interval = 465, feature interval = 468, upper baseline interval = 499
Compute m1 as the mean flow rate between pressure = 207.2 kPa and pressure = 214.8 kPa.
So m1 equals 448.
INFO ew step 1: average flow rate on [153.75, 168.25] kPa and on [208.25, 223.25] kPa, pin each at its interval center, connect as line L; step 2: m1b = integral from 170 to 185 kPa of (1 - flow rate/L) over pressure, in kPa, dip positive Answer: 2.3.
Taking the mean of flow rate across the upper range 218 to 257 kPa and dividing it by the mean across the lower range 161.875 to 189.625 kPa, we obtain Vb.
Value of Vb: 1.18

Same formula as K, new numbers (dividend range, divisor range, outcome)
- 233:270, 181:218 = 1.40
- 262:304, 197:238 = 1.11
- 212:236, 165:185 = 1.09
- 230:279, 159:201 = 1.31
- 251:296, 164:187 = 1.20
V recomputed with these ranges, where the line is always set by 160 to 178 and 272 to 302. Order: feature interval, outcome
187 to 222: 0.24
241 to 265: -0.09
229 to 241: -0.05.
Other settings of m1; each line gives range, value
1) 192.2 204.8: 325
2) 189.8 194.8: 277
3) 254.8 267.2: 521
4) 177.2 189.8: 335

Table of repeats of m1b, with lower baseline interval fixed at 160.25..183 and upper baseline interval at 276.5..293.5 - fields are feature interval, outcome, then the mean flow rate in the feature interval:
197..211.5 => 2.06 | 387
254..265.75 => -1.67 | 524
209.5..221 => 0.05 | 451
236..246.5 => -0.56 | 480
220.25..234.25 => -0.37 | 466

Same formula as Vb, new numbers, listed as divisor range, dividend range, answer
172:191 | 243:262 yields 1.36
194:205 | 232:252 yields 1.44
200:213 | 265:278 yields 1.28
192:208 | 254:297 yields 1.43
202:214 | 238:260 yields 1.15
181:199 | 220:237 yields 1.55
